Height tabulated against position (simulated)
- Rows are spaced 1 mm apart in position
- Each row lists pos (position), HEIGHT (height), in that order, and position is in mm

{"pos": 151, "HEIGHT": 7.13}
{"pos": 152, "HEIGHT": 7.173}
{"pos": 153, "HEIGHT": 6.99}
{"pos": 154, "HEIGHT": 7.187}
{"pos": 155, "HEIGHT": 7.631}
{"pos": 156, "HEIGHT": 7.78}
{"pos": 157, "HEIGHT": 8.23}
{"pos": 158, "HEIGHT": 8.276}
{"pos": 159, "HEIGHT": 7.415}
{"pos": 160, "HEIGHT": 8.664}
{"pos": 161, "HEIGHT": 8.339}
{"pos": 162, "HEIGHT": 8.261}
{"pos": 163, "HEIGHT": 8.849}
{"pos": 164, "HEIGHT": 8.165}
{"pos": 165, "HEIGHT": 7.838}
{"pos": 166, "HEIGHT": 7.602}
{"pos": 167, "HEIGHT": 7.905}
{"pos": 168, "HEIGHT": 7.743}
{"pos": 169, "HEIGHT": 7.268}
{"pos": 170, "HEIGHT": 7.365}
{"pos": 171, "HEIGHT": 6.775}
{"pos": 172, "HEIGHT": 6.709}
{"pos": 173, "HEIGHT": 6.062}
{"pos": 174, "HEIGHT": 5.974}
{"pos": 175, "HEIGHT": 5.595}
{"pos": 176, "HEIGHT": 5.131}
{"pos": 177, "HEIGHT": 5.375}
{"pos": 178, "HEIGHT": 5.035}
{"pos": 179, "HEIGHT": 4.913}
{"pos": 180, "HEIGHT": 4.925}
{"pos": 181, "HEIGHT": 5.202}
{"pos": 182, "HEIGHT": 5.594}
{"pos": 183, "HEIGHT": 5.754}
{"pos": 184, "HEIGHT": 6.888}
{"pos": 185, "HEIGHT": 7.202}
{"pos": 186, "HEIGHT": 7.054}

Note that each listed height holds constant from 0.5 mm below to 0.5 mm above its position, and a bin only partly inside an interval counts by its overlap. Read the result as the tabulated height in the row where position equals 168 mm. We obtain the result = 7.743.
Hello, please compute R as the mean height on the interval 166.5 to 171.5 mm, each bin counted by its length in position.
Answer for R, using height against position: 7.41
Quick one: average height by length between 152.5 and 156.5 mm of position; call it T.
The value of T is 7.4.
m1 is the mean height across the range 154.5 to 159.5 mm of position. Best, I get 7.87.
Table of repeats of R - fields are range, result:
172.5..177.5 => 5.63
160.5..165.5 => 8.29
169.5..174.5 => 6.58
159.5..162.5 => 8.42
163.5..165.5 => 8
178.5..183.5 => 5.28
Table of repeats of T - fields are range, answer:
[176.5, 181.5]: 5.09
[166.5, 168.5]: 7.82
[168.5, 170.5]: 7.32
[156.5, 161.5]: 8.18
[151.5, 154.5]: 7.12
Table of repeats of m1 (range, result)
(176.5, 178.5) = 5.21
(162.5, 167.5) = 8.07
